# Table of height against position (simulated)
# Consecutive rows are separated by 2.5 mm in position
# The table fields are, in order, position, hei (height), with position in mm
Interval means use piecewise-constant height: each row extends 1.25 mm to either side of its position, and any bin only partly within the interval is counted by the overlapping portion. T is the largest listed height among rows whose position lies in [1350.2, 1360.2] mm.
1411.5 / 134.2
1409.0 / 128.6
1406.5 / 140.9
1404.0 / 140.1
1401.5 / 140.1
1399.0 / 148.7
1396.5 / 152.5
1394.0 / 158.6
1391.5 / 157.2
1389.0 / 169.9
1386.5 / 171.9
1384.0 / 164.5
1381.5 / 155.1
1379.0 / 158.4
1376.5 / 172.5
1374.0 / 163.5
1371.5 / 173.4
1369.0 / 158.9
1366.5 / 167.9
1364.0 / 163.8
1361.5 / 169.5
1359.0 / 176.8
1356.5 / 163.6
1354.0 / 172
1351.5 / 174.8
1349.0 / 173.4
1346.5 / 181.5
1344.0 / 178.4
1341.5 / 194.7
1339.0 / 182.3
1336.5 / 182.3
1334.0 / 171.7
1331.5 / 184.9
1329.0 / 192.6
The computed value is 176.8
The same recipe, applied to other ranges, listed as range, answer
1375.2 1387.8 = 172.5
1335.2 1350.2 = 194.7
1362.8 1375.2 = 173.4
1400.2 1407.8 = 140.9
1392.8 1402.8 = 158.6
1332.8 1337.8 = 182.3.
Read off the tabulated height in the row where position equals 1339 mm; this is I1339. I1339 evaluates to 182.3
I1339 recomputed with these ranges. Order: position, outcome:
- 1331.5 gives 184.9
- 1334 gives 171.7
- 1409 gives 128.6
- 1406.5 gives 140.9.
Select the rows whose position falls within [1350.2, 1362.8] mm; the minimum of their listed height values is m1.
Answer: 163.6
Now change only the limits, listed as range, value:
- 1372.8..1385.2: 155.1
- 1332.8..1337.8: 171.7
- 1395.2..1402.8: 140.1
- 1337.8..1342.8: 182.3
